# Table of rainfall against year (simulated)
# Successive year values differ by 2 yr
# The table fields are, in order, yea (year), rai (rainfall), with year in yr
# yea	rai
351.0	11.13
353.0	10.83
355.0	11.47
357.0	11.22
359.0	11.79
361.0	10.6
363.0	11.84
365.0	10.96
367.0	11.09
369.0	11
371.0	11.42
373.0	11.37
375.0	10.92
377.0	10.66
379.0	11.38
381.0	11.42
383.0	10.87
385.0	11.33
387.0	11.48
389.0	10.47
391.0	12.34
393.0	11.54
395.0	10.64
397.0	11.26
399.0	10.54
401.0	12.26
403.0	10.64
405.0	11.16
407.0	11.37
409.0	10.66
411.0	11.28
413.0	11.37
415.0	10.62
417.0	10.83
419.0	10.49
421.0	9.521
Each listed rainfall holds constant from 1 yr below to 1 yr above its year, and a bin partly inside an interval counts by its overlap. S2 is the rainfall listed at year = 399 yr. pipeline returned 10.54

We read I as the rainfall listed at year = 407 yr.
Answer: 11.37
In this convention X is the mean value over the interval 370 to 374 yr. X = 11.4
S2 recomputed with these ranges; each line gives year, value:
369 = 11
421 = 9.521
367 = 11.09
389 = 10.47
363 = 11.84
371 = 11.42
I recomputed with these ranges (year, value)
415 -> 10.62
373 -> 11.37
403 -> 10.64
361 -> 10.6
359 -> 11.79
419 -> 10.49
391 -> 12.34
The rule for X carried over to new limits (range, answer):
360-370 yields 11.1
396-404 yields 11.2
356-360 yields 11.5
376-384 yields 11.1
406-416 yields 11.1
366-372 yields 11.2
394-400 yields 10.8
